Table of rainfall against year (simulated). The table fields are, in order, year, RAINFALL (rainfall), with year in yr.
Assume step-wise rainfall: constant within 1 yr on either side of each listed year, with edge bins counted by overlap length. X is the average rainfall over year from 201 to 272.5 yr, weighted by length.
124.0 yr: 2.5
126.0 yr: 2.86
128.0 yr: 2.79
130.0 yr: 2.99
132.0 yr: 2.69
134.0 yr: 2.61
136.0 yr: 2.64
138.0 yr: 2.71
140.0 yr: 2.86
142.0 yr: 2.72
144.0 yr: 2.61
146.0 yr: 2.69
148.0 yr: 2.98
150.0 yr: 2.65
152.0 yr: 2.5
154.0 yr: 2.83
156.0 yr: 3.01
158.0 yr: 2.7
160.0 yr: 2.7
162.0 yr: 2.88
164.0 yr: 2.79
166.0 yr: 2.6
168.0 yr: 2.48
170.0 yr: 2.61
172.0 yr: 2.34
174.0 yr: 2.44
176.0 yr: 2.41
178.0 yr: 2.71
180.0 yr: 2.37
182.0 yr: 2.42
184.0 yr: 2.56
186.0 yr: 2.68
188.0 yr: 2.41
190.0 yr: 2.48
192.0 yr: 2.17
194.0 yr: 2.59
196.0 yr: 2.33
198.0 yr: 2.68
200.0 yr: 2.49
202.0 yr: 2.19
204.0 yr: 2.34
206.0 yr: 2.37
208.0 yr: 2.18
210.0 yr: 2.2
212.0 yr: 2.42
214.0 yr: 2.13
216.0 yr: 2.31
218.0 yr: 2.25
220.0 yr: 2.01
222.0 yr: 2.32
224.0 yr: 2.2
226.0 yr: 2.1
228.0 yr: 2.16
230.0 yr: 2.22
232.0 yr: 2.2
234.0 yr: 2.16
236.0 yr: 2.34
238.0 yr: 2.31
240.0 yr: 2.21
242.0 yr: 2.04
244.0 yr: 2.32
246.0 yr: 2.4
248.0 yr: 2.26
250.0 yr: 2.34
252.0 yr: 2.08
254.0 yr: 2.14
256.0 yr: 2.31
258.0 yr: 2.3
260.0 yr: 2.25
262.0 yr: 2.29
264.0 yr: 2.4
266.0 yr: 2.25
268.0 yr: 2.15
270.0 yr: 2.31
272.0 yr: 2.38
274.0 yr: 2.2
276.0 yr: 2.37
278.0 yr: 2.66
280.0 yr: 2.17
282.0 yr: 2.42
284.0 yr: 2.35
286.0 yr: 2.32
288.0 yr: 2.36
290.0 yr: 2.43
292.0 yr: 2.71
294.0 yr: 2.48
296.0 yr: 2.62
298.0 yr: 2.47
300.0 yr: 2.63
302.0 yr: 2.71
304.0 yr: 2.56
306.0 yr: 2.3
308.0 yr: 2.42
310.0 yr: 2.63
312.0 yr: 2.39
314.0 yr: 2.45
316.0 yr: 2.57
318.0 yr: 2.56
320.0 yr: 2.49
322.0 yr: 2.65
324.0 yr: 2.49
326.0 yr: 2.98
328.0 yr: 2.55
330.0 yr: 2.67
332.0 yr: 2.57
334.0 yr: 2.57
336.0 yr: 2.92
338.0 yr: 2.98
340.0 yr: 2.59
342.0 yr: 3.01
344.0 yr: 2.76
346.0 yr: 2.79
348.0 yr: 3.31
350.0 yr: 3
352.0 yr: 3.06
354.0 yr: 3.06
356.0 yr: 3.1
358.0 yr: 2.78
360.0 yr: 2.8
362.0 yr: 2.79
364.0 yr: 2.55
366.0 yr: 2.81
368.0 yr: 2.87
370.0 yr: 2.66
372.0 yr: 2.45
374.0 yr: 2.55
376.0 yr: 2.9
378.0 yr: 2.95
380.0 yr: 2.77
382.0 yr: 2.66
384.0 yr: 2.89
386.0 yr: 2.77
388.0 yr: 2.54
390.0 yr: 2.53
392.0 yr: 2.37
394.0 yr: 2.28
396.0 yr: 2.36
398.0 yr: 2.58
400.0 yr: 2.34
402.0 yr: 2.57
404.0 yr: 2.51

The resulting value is 2.24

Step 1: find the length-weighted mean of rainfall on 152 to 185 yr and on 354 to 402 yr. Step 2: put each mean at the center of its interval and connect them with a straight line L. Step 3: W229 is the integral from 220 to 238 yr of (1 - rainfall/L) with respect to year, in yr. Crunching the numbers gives 2.9 yr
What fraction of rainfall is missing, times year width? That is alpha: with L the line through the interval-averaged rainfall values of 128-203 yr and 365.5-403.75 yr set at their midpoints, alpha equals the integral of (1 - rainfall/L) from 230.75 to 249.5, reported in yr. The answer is 2.6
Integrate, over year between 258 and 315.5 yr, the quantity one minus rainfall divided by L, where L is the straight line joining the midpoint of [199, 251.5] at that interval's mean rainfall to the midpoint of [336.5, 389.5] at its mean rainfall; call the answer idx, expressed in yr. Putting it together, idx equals 2.0 yr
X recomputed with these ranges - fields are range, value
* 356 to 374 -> 2.73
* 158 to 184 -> 2.57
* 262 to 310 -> 2.42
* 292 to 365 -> 2.7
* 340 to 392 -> 2.8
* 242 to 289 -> 2.3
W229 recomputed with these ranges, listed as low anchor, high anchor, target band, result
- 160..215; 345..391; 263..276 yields 1.6 yr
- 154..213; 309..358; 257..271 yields 1.9 yr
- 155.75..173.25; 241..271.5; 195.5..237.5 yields 2.9 yr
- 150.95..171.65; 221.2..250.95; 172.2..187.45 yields 0.5 yr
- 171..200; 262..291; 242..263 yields 1.0 yr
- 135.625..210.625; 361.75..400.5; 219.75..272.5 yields 7.1 yr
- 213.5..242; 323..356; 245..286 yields 2.0 yr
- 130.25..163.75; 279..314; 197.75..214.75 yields 2.0 yr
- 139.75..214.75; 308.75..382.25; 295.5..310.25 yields 0.9 yr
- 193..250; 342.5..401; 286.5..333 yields 0.0 yr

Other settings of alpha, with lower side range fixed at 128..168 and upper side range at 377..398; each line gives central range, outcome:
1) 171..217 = 5.3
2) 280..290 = 1.2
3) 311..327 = 0.5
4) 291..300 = 0.3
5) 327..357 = -2.6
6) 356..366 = -0.6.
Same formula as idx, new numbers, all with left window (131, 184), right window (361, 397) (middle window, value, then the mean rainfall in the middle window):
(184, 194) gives 0.7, 2.46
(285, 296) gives 0.7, 2.47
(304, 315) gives 0.8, 2.45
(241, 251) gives 1.4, 2.27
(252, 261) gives 1.4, 2.23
